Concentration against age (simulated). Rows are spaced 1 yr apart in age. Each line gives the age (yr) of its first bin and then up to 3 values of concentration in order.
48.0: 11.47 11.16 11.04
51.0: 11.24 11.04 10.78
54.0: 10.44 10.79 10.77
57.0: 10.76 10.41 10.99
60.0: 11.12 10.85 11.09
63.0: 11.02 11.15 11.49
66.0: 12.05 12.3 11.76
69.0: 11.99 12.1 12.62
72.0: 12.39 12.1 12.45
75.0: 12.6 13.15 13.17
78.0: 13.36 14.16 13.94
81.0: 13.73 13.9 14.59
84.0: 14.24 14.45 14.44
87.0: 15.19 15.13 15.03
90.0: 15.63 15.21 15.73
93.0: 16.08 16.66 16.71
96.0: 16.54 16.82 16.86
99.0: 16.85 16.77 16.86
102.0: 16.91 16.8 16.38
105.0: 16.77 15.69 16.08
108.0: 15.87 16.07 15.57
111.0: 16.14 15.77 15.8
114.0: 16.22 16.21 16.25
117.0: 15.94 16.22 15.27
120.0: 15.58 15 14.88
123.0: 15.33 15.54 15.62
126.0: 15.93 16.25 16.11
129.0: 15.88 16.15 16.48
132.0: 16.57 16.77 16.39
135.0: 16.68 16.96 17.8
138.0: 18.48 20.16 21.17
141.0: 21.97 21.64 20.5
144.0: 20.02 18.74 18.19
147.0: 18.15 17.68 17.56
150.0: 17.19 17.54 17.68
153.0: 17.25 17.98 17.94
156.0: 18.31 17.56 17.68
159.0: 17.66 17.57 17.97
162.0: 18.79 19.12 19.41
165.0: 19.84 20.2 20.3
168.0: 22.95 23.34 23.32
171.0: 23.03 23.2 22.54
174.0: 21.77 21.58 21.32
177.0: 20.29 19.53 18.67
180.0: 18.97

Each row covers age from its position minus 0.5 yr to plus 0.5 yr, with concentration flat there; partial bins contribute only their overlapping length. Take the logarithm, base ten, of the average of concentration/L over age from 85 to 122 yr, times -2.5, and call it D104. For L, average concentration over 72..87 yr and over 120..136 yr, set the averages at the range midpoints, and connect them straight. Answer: -0.09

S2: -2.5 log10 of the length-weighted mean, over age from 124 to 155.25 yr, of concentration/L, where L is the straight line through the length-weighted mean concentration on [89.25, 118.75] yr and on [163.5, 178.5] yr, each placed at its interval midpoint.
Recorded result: 0.07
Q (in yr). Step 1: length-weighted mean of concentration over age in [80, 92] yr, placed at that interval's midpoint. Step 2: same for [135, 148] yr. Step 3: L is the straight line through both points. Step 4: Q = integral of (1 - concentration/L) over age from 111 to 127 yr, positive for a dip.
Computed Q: 1.6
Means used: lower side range 14.7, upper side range 19.3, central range 15.7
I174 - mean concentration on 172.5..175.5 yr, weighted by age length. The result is 22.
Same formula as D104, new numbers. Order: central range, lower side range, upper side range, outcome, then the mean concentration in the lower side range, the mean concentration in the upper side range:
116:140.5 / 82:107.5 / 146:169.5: 0.05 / 15.9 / 18.7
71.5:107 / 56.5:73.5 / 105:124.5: -0.11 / 11.5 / 15.8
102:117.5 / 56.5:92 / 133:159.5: -0.04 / 12.9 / 18.4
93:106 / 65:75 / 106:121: -0.14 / 12.2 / 15.9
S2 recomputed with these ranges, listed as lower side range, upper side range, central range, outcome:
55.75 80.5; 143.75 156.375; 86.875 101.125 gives -0.163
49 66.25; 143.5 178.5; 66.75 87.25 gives -0.055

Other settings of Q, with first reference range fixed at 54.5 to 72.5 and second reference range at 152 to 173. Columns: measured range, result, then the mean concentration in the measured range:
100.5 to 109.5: -0.9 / 16.4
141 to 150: -0.4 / 19.1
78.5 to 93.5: -1.6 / 14.8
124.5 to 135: 0.4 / 16.2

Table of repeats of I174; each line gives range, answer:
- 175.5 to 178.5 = 20.4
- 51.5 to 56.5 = 10.8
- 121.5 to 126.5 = 15.5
